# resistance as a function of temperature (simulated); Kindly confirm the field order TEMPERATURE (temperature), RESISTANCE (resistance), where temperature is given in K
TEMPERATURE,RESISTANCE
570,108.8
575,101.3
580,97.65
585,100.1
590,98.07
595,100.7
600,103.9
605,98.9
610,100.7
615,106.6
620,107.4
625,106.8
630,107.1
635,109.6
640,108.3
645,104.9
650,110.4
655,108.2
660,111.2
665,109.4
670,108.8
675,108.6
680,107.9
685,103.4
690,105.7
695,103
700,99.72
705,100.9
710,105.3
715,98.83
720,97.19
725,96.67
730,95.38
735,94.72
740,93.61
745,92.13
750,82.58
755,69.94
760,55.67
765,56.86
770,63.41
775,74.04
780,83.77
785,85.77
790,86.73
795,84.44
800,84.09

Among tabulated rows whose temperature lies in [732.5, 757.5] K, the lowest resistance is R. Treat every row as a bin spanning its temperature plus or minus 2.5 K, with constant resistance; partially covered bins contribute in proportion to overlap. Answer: 69.94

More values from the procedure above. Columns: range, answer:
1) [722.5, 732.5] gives 95.38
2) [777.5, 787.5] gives 83.77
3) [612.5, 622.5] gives 106.6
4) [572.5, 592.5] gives 97.65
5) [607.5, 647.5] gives 100.7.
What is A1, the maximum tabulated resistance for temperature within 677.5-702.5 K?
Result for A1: 107.9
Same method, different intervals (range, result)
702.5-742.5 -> 105.3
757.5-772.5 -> 63.41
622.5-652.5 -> 110.4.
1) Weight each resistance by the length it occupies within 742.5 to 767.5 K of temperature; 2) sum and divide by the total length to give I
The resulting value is 71.4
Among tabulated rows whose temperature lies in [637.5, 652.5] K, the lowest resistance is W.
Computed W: 104.9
